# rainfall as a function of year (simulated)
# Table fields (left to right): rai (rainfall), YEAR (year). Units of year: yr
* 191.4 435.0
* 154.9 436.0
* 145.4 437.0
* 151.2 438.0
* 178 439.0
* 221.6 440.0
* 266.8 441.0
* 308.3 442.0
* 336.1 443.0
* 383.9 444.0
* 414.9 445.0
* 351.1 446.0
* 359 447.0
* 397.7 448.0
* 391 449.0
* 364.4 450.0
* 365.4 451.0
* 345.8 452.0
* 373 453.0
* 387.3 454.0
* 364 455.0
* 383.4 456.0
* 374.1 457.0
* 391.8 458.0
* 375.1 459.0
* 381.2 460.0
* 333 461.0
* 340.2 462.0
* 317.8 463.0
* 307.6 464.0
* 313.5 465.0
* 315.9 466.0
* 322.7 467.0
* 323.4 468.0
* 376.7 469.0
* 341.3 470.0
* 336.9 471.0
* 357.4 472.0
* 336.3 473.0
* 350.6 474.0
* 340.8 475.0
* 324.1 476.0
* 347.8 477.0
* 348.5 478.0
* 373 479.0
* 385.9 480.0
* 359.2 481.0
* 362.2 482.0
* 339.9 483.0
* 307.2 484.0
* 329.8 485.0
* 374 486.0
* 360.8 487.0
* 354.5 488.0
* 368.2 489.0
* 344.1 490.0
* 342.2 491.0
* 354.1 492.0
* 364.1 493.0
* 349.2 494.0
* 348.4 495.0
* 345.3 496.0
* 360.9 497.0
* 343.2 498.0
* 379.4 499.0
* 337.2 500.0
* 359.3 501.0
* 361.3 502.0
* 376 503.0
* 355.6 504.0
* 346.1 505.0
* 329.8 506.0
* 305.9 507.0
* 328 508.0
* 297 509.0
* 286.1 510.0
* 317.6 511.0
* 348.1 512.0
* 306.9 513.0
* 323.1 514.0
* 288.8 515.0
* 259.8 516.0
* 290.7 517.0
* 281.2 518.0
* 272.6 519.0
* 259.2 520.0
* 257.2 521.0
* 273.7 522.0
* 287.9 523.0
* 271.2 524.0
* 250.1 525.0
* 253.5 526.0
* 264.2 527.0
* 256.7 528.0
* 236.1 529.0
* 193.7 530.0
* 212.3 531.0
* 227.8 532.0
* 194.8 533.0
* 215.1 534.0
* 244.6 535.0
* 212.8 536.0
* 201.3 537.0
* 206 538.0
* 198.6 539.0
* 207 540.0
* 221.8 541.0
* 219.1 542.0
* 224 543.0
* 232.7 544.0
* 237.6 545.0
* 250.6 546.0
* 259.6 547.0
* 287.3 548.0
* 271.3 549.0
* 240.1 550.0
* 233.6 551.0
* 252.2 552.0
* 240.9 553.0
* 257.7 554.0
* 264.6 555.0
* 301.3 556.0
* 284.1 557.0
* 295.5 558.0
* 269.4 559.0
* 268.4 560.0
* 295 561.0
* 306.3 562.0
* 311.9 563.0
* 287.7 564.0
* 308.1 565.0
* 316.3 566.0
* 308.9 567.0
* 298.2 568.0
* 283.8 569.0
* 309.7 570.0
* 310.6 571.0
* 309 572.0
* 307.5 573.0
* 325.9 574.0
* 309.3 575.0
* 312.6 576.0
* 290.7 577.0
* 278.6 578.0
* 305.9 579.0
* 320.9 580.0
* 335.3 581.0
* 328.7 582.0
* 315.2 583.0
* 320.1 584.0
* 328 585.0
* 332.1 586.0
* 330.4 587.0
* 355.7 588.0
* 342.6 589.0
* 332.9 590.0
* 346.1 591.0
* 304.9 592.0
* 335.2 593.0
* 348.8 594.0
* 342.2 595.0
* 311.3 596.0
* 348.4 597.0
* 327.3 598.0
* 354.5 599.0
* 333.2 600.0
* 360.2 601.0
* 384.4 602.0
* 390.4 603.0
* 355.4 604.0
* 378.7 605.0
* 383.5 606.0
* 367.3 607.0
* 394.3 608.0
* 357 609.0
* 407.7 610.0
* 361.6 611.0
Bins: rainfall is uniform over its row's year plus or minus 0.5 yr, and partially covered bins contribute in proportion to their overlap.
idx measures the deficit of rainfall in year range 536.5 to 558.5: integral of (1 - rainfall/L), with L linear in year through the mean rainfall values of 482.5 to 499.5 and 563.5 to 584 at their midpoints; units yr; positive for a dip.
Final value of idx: 5.2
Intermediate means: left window 351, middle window 245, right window 308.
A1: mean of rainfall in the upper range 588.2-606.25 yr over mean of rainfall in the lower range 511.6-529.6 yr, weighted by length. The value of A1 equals 1.3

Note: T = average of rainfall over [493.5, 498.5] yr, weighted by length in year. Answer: 349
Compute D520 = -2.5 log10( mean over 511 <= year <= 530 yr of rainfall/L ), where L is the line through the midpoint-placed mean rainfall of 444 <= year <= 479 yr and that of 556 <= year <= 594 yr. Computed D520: 0.205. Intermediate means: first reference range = 355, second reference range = 312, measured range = 276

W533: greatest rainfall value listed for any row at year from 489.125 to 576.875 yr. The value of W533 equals 379.4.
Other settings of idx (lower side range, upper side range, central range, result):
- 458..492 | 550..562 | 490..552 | 4.67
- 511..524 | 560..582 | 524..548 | 5.30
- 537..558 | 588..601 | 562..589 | -1.26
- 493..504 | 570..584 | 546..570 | 3.14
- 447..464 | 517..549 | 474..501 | -3.31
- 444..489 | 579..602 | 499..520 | 1.78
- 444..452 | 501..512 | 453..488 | 0.91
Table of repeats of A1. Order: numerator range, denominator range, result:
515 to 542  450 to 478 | 0.69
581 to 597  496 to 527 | 1.07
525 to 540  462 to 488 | 0.65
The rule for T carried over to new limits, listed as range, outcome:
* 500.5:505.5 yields 360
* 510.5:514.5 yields 324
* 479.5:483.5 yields 362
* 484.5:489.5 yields 357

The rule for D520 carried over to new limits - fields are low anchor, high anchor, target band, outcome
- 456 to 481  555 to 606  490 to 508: -0.03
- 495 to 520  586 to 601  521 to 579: 0.25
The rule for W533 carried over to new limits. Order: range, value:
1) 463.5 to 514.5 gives 385.9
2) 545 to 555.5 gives 287.3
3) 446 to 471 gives 397.7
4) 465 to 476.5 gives 376.7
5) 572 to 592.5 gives 355.7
